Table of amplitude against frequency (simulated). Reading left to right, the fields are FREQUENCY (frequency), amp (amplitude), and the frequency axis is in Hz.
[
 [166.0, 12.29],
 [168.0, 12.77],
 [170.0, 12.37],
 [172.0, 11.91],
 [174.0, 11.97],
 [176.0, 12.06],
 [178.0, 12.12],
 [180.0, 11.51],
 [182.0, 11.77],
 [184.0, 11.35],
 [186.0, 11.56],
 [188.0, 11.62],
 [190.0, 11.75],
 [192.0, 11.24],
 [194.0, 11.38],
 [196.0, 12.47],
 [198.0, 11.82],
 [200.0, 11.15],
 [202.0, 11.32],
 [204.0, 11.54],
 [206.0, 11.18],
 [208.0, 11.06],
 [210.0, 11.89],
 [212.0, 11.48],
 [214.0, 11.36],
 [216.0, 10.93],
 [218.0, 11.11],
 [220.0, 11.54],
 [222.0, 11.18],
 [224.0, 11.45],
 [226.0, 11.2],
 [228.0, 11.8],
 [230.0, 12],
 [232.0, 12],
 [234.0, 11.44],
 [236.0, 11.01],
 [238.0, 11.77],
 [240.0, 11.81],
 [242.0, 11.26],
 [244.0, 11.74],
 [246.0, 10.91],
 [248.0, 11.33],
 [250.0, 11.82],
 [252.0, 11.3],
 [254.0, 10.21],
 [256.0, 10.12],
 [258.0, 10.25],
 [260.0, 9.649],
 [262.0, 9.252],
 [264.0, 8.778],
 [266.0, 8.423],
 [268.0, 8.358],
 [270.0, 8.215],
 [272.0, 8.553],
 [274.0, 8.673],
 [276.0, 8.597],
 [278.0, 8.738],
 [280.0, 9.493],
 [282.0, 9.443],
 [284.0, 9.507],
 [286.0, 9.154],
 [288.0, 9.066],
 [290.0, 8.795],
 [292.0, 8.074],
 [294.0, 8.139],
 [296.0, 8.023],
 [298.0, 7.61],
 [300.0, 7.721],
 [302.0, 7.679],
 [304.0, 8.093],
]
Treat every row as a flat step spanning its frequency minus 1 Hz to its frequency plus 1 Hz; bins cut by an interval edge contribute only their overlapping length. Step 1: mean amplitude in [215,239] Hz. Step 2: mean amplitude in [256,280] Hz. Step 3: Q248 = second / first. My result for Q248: 0.78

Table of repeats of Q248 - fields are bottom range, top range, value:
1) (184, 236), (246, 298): 0.81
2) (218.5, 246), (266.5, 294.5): 0.76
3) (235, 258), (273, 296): 0.79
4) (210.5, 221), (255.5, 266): 0.84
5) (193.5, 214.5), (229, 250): 1.00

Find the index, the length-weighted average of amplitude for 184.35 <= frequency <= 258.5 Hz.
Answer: 11.4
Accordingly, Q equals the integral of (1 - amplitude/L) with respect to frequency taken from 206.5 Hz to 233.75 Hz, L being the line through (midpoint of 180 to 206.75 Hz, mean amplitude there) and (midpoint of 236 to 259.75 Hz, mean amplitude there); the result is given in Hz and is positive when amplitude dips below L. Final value -0.32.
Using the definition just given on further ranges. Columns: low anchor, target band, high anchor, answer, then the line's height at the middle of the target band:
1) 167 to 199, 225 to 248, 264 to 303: -3.3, 10.1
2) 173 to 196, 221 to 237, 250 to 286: -1.6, 10.4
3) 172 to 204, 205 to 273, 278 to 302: -4.2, 10.1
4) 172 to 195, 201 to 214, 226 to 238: 0.3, 11.7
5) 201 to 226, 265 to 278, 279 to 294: 1.4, 9.49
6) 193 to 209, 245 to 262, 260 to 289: -1.7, 9.64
